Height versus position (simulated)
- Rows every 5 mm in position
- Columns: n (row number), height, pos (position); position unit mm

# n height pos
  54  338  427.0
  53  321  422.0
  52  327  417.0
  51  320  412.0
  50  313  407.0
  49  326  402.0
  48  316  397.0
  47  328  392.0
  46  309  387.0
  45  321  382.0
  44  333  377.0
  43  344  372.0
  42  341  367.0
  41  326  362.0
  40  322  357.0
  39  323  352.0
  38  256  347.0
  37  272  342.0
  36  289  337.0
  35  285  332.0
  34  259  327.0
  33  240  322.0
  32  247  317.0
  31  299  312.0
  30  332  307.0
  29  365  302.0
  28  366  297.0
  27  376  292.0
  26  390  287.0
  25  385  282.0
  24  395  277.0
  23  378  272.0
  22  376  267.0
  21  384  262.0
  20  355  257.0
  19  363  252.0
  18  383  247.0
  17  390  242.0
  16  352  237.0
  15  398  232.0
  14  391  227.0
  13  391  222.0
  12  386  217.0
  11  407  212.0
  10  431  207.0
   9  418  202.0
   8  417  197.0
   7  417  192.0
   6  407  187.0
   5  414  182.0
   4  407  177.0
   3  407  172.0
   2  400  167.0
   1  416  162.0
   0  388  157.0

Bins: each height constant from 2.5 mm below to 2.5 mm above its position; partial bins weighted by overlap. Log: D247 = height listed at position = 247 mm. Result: 383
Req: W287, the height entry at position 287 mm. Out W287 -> 390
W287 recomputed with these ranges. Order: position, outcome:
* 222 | 391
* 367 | 341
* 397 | 316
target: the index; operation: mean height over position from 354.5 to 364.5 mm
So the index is 324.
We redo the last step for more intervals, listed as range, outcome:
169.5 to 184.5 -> 409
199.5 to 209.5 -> 424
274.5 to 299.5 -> 382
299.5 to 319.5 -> 311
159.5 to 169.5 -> 408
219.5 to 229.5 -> 391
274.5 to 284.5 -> 390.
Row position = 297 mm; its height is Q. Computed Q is 366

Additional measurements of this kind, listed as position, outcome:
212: 407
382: 321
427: 338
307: 332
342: 272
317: 247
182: 414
